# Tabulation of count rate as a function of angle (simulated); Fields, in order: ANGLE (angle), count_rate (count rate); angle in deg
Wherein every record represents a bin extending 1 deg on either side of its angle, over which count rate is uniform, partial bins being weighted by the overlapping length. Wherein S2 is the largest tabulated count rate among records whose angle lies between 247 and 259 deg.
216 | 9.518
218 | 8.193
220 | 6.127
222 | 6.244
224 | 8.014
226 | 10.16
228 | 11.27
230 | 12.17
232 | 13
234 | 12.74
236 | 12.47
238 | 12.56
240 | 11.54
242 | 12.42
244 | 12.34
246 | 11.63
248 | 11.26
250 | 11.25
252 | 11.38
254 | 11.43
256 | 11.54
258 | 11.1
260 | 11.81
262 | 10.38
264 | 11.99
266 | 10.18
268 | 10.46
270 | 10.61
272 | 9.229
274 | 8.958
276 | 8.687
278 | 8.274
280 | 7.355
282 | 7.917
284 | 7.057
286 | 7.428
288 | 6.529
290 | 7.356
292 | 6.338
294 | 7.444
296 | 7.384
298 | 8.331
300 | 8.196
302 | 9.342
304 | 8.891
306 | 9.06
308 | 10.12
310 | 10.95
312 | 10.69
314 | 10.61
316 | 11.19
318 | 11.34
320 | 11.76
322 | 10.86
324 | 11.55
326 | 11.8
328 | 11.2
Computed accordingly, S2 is 11.54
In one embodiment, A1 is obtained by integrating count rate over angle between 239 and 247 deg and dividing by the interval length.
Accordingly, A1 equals 12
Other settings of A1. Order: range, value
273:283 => 8.24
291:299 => 7.37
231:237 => 12.7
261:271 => 10.7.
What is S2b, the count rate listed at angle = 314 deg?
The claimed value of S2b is 10.61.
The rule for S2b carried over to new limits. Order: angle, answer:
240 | 11.54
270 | 10.61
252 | 11.38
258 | 11.1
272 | 9.229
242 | 12.42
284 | 7.057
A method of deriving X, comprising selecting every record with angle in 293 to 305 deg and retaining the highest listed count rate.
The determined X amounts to 9.342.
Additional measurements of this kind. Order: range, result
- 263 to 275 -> 11.99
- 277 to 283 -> 8.274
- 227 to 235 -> 13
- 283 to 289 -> 7.428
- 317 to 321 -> 11.76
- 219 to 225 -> 8.014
